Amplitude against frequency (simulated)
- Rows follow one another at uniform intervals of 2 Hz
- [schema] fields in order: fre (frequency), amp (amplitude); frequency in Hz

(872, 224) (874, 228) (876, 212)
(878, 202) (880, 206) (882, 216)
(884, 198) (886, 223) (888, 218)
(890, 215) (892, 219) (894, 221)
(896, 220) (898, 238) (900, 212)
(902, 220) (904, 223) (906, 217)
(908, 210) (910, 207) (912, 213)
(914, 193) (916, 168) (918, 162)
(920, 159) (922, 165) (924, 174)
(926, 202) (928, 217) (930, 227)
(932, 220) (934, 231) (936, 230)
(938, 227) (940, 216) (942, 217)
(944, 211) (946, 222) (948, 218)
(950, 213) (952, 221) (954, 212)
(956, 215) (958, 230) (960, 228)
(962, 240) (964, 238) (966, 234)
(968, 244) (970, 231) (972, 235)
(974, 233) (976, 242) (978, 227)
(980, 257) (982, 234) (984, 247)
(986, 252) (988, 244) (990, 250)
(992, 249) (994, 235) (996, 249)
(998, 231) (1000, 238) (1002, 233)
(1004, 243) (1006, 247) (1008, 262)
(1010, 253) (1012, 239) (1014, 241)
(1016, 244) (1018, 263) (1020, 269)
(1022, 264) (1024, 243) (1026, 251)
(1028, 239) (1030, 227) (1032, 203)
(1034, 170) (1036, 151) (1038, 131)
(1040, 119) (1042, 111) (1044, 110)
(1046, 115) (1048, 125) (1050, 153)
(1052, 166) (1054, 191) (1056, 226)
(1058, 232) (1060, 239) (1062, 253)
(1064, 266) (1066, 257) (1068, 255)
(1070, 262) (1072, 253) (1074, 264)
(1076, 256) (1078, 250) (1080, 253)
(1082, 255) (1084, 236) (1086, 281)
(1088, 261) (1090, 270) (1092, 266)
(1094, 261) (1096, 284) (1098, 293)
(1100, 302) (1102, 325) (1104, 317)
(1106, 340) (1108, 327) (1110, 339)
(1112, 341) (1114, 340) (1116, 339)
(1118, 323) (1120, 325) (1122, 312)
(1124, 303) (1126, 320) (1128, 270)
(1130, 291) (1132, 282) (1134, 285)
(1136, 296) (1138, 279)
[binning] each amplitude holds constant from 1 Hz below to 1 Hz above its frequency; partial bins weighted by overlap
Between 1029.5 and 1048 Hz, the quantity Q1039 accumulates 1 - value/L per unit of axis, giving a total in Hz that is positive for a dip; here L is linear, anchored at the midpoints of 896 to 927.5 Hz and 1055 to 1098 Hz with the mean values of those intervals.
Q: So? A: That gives 7.5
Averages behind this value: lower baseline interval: 199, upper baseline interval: 257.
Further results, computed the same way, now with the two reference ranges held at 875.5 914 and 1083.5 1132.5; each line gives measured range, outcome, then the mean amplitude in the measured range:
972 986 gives 0.5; 240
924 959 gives 2.4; 218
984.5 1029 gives 2.3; 247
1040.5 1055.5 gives 7.4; 141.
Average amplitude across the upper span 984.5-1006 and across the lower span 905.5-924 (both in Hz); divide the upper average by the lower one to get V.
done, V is 1.30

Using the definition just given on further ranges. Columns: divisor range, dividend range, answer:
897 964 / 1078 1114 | 1.38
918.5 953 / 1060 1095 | 1.23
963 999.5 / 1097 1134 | 1.31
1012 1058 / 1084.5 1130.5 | 1.58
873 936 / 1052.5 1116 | 1.32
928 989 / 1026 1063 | 0.77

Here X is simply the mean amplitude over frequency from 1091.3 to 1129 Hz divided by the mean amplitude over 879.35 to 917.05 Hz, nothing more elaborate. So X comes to 1.47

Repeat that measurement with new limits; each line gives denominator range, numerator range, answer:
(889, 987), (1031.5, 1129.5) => 1.15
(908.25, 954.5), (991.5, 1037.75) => 1.14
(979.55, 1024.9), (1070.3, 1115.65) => 1.16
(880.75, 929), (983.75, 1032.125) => 1.20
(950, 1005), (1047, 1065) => 0.87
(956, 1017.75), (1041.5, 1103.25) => 0.98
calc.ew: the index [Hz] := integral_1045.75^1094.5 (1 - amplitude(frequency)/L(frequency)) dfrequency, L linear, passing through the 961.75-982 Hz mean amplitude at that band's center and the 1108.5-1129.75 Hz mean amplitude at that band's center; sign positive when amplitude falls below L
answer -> 9.7 Hz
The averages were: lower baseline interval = 238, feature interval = 235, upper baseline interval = 320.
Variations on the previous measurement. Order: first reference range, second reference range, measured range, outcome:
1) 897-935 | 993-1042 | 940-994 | -4.6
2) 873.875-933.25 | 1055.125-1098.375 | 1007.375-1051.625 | 8.1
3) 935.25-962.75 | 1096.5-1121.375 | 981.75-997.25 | 0.1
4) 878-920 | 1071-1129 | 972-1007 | 0.7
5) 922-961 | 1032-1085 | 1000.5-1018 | -3.1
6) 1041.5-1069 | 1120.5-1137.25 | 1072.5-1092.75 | -2.4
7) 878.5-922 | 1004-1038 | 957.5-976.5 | -1.3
